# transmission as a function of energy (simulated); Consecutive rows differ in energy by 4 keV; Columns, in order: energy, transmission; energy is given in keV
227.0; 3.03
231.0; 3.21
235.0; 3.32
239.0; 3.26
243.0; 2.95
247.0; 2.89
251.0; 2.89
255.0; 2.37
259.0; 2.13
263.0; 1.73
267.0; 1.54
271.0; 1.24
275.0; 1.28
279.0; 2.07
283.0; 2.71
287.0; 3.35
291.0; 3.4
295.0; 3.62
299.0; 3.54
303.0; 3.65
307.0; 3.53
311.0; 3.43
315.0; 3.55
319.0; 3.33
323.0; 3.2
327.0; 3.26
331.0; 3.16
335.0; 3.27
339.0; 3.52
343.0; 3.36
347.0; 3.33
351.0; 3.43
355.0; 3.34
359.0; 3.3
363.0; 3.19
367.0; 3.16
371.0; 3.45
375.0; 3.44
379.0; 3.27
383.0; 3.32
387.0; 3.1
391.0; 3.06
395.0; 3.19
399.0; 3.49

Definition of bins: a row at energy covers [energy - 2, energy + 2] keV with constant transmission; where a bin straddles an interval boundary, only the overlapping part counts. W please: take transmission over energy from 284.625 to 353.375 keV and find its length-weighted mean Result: 3.4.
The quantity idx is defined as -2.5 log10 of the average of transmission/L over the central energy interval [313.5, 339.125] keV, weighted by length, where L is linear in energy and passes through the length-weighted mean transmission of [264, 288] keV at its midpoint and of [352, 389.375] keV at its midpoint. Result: -0.24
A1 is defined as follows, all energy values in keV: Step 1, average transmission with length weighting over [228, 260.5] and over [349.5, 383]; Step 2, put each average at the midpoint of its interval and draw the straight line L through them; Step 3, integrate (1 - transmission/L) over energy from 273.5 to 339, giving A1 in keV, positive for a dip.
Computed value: -1.2 keV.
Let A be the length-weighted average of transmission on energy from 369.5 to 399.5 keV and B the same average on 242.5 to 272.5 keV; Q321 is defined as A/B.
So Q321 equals 1.49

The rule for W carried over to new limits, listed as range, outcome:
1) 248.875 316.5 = 2.7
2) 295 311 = 3.56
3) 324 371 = 3.31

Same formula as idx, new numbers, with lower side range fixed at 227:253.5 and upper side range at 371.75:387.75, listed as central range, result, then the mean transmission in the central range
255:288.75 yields 0.48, 2.02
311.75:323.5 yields -0.06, 3.39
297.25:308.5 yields -0.13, 3.58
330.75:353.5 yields -0.04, 3.36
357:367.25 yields 0.02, 3.23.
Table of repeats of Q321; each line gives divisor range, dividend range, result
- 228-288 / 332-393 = 1.34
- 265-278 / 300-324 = 2.46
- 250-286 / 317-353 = 1.65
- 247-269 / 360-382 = 1.50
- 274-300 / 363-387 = 1.14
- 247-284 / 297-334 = 1.68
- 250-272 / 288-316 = 1.78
